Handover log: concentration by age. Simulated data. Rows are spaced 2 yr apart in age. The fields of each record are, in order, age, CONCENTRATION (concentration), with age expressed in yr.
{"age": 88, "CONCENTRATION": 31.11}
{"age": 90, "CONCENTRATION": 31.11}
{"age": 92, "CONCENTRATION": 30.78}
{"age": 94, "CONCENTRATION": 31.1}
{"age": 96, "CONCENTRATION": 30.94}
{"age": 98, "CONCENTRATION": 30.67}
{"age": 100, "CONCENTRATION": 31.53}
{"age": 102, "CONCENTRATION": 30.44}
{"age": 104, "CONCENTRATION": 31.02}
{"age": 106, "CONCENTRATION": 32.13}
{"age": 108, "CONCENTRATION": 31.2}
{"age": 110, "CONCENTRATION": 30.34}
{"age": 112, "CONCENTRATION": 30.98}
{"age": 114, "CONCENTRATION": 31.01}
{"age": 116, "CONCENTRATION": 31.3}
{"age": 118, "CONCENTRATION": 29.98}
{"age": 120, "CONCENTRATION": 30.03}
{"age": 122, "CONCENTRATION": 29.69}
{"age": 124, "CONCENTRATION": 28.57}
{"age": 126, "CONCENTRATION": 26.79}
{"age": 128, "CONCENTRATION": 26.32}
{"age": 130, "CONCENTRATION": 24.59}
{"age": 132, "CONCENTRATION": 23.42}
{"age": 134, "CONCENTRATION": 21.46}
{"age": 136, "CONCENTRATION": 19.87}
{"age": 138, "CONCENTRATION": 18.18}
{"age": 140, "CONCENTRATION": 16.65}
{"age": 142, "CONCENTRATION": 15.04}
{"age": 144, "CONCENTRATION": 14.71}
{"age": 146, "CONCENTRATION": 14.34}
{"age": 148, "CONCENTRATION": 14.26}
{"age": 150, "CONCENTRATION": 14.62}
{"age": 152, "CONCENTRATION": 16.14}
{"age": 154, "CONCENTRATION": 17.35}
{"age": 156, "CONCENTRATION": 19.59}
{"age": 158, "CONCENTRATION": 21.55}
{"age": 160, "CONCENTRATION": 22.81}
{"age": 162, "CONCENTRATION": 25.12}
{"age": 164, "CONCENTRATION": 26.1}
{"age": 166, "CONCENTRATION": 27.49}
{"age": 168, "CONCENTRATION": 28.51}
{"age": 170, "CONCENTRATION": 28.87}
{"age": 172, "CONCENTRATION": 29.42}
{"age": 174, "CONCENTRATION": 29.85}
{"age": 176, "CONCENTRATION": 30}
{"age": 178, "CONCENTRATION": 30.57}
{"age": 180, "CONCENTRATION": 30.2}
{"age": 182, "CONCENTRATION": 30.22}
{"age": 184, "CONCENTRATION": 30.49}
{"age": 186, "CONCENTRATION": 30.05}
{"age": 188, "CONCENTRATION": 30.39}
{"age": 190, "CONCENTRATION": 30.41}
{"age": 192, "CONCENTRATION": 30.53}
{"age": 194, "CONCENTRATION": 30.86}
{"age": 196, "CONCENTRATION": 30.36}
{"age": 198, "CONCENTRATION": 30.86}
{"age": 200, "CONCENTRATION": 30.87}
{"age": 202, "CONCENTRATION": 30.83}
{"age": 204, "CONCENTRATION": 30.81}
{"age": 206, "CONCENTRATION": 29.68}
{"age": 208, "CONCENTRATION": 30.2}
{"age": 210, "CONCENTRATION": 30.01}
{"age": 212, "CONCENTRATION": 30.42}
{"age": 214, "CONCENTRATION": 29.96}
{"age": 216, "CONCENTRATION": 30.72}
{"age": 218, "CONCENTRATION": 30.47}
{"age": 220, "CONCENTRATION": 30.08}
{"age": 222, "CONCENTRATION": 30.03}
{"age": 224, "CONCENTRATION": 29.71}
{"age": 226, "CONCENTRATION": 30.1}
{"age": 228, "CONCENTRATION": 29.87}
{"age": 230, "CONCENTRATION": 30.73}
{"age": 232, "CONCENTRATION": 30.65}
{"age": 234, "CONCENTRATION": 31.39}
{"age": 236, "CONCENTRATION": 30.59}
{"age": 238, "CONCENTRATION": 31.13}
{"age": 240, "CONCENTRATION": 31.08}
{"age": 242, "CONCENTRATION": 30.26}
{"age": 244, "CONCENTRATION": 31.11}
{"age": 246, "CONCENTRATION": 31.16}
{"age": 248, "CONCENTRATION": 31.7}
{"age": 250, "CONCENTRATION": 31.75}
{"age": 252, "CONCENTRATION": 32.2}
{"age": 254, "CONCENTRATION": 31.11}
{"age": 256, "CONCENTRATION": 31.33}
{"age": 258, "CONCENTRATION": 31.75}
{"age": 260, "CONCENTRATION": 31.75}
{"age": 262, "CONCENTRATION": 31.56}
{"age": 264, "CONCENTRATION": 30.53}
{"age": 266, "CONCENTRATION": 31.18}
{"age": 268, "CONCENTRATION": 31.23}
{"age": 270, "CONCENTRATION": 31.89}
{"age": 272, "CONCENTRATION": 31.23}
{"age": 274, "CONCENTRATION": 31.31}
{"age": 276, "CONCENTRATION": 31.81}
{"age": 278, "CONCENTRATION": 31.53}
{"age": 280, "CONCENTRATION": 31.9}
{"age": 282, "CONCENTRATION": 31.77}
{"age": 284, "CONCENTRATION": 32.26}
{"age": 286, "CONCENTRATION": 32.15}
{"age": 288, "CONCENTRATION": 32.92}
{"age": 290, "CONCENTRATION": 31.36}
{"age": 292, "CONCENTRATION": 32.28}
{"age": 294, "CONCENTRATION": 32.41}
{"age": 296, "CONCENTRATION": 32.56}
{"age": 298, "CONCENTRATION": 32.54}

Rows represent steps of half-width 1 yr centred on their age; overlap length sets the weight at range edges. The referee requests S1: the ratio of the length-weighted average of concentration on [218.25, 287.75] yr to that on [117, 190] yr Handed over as 1.3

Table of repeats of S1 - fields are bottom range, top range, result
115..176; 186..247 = 1.31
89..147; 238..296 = 1.18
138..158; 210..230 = 1.86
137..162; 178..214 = 1.75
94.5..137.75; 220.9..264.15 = 1.09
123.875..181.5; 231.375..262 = 1.37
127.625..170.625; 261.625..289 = 1.54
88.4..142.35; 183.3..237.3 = 1.09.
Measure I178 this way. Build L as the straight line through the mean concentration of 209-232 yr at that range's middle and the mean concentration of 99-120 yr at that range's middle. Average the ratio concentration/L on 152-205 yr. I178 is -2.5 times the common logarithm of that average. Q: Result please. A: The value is 0.09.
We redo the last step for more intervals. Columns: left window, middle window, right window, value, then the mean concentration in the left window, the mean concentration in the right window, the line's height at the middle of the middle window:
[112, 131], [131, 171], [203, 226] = 0.40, 28.8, 30.2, 29.3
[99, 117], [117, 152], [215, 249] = 0.40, 31.1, 30.6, 31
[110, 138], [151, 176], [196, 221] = 0.16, 27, 30.4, 28.6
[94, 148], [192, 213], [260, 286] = -0.05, 26.1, 31.5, 29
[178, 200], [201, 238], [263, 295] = 0.02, 30.5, 31.7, 30.9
